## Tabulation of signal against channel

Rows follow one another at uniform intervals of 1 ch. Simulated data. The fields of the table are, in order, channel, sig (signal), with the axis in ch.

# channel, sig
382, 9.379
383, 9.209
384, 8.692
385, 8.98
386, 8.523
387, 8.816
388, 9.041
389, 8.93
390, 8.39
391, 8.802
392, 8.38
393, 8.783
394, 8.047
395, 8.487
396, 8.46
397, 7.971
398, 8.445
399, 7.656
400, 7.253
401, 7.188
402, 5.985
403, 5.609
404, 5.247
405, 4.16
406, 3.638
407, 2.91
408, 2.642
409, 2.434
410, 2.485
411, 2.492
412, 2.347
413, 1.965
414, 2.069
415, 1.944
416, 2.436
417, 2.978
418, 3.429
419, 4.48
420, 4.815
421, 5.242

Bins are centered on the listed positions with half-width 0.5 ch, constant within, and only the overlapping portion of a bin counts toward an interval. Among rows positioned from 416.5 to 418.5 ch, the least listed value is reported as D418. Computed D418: 2.978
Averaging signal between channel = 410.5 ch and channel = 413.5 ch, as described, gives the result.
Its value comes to 2.27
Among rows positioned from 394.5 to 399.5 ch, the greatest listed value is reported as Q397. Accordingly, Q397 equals 8.487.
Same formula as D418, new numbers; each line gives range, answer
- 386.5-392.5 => 8.38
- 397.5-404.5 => 5.247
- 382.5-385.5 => 8.692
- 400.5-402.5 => 5.985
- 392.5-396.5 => 8.047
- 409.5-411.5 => 2.485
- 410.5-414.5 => 1.965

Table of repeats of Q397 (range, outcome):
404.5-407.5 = 4.16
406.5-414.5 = 2.91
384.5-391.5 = 9.041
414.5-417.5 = 2.978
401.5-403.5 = 5.985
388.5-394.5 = 8.93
